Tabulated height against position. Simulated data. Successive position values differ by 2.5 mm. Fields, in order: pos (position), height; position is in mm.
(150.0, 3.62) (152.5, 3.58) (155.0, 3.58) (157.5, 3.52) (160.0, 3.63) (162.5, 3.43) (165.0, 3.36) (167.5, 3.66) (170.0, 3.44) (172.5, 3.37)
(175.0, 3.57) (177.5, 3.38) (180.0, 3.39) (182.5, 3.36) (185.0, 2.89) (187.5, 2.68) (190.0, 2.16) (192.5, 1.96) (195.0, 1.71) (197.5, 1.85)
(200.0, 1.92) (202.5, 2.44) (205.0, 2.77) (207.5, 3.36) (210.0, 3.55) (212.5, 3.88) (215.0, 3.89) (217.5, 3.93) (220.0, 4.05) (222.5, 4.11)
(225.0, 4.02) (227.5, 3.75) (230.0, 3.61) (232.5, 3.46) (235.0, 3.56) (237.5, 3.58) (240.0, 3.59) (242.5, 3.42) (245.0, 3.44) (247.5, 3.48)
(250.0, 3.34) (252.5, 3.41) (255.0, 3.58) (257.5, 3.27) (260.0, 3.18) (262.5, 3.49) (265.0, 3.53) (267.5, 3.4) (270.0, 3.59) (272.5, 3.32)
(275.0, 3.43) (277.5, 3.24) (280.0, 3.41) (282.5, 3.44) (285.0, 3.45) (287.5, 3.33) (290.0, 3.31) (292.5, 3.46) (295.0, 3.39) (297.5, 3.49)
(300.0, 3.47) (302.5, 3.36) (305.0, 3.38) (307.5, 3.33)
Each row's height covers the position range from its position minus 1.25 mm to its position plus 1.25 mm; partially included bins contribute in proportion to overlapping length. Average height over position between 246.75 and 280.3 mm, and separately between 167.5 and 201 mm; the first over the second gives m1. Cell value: 1.22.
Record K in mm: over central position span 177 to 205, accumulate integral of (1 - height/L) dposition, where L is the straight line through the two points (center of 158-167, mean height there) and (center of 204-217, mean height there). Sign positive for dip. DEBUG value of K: 8.00 mm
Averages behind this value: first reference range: 3.49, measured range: 2.51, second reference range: 3.53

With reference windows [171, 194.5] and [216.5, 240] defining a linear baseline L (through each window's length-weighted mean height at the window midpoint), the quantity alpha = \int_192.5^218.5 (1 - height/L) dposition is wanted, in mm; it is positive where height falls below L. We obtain 4.0 mm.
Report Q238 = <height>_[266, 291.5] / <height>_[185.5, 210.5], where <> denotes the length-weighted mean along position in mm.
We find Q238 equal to 1.4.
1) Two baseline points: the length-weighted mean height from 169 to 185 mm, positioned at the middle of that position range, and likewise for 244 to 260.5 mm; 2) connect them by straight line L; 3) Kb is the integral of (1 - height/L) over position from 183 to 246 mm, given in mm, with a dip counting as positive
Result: 3.8 mm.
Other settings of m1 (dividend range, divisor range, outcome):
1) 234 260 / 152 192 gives 1.05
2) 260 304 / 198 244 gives 0.98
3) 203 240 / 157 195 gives 1.17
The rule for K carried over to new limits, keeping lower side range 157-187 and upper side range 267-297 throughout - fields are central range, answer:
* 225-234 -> -0.7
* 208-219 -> -1.3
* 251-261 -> 0.1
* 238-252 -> -0.2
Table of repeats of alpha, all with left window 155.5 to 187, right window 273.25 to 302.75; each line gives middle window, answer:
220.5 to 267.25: -2.07 mm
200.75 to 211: 1.32 mm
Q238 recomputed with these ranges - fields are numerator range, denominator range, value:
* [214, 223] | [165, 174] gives 1.15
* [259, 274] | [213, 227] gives 0.86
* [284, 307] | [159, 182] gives 0.98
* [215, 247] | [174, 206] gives 1.42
